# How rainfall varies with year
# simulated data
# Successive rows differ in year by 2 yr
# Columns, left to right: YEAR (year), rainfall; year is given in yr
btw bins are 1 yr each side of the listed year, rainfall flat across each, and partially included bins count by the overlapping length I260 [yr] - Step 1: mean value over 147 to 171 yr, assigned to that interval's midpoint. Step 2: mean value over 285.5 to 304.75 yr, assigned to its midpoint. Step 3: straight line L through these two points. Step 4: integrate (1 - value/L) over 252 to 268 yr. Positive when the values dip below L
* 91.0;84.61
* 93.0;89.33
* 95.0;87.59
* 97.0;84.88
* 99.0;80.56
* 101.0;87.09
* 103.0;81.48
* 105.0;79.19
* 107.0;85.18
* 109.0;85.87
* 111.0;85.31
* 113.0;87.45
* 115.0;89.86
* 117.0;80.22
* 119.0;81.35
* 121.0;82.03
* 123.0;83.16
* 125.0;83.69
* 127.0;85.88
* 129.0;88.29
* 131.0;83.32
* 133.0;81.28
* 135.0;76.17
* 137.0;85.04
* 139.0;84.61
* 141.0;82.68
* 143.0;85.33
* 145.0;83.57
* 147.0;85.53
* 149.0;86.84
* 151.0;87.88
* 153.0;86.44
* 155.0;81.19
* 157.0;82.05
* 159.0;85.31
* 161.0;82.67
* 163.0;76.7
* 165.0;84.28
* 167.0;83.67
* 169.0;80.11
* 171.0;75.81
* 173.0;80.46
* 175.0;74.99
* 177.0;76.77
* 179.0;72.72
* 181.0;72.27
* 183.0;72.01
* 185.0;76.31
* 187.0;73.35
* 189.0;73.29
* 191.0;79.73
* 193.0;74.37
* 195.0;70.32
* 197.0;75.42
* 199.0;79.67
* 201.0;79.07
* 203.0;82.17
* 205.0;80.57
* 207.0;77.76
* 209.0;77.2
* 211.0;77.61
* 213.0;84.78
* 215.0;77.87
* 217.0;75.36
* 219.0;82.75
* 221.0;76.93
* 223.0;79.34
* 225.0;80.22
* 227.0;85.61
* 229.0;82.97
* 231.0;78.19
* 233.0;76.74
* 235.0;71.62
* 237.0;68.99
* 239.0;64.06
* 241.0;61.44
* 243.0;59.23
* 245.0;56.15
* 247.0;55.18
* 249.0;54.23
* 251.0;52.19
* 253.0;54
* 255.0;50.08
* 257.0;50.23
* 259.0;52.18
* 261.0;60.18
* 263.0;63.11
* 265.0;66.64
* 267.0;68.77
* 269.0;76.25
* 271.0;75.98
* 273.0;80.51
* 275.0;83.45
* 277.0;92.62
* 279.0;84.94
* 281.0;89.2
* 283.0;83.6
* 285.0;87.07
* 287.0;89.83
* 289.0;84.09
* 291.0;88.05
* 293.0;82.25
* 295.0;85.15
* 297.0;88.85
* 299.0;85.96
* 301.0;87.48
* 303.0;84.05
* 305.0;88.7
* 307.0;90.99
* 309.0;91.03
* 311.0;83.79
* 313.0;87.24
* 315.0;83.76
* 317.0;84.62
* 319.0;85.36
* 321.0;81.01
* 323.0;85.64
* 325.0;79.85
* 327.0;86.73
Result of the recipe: 5.1 yr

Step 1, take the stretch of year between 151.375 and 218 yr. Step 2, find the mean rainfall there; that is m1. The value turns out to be 78.3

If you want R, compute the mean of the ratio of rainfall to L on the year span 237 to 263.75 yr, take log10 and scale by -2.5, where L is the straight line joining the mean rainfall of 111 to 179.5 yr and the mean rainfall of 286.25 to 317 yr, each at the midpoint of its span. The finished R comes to 0.44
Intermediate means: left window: 82.7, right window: 86.7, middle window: 56.7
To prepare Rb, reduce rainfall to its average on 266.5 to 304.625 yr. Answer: 84.4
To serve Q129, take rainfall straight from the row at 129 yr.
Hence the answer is 88.29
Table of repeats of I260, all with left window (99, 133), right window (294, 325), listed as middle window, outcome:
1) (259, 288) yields 2.7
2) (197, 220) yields 1.5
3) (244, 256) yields 4.5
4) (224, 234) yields 0.5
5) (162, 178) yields 1.1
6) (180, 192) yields 1.5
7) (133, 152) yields 0.1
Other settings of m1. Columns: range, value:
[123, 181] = 82.1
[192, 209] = 77.4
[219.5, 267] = 65.5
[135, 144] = 83.5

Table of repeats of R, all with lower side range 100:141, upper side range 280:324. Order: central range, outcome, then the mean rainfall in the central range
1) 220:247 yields 0.19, 71.8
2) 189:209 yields 0.10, 77.4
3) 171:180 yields 0.11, 76.2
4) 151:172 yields 0.03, 82.1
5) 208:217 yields 0.08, 78.9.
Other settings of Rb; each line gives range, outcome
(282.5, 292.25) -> 86.6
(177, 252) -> 73.5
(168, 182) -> 76.2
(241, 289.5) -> 69.3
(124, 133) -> 84.8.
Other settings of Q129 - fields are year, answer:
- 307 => 90.99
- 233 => 76.74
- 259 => 52.18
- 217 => 75.36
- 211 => 77.61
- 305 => 88.7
